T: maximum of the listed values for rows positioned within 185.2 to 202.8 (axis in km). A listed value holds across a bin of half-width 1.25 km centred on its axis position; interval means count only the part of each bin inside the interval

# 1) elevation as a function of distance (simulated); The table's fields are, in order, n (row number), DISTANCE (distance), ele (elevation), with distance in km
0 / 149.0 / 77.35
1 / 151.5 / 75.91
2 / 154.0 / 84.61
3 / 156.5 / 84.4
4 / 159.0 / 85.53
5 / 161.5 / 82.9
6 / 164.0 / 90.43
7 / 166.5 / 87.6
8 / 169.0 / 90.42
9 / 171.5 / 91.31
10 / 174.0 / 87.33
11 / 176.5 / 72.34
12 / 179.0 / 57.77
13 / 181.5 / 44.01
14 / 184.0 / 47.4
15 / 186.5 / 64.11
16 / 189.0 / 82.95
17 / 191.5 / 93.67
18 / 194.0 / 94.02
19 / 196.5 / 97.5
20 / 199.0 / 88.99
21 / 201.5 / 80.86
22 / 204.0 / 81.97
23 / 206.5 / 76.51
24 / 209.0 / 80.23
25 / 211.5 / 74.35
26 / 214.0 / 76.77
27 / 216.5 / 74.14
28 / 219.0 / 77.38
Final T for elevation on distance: 97.5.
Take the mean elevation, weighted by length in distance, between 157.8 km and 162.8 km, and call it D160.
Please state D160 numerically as 84.3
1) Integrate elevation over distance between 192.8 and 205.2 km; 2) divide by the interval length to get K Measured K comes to 88.7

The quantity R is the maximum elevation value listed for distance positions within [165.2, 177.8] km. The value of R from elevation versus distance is 91.31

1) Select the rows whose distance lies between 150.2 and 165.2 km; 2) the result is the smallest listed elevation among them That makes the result 75.91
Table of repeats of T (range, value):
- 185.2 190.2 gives 82.95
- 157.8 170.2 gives 90.43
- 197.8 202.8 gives 88.99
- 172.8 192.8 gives 93.67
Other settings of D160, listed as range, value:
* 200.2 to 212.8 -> 78.8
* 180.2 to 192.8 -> 66.5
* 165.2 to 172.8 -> 89.8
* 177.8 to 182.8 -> 50.8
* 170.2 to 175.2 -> 89.4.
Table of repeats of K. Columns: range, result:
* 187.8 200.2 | 91.5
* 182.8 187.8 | 56.1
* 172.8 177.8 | 79.5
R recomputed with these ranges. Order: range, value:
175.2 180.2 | 72.34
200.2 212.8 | 81.97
